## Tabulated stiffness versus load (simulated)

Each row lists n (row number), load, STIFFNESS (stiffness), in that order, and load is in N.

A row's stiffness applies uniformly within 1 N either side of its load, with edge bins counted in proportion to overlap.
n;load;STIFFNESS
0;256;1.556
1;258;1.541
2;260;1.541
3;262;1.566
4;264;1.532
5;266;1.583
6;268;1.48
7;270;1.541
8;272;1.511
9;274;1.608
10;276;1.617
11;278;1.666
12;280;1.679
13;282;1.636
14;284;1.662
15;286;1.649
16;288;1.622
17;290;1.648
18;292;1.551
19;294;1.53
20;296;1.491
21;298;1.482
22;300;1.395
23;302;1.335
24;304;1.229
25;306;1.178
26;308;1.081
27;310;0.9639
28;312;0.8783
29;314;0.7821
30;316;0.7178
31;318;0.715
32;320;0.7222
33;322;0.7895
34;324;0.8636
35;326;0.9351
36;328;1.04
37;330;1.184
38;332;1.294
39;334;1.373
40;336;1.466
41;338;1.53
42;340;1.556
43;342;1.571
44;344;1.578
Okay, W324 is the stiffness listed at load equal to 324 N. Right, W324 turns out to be 0.8636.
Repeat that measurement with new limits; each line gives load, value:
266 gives 1.583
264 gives 1.532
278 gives 1.666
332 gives 1.294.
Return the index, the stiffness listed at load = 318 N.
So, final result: 0.715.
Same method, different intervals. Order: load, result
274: 1.608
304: 1.229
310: 0.9639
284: 1.662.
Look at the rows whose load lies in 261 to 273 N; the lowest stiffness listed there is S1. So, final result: 1.48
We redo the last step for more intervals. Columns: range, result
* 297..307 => 1.178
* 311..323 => 0.715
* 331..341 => 1.294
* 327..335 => 1.04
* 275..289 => 1.617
